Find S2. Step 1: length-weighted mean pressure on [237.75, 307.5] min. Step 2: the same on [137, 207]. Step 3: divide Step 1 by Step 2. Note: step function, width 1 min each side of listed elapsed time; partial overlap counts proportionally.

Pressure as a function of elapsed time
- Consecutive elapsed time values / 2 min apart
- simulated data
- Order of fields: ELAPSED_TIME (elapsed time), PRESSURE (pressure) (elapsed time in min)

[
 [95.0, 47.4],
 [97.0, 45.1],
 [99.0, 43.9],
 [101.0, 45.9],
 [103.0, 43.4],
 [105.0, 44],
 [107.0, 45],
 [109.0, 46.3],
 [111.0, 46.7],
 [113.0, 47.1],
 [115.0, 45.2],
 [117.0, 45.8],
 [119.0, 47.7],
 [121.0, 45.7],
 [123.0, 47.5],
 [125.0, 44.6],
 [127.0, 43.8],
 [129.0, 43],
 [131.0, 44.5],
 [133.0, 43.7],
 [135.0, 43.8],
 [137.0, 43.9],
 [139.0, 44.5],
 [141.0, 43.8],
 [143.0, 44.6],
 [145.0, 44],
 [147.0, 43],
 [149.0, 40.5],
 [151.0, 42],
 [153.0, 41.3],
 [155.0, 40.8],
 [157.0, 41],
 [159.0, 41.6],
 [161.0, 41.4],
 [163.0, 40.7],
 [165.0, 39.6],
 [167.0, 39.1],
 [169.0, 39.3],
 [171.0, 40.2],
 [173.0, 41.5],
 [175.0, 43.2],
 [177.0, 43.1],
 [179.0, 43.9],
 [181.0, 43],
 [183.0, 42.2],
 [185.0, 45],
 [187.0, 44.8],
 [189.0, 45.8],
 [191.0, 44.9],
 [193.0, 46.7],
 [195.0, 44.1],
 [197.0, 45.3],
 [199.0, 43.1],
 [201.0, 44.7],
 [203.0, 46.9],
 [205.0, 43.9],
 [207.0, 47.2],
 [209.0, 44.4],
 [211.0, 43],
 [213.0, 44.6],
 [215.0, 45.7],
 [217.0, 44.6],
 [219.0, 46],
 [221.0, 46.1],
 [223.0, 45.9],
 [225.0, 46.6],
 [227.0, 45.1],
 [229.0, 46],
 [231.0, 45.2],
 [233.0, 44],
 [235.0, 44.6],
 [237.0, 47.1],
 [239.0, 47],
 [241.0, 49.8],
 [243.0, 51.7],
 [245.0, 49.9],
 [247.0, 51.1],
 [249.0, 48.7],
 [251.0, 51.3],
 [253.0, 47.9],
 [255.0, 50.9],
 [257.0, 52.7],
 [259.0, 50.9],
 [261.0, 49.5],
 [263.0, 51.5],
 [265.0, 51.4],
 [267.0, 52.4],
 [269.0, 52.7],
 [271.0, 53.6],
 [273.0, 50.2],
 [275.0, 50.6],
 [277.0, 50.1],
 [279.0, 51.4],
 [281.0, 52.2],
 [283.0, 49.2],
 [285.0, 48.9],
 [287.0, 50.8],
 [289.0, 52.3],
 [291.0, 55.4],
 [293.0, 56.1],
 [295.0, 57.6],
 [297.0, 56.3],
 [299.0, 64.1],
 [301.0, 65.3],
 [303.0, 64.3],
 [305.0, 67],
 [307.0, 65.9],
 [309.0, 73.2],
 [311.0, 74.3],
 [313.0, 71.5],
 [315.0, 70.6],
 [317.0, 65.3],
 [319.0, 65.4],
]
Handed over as 1.2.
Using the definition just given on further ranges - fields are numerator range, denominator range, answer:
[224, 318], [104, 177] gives 1.25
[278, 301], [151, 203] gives 1.28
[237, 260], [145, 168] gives 1.22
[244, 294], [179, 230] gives 1.14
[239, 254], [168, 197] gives 1.15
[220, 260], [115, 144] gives 1.07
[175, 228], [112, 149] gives 1.00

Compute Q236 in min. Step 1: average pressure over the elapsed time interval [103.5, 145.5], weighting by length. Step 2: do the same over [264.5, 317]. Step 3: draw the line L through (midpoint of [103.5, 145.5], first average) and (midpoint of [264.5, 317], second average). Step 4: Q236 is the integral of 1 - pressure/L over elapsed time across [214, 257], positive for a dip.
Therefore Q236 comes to 5.04 min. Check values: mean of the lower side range 45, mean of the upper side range 58.2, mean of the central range 47.5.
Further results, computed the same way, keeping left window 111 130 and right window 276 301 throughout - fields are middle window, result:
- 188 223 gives 3.4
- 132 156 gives 2.0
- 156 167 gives 1.6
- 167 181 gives 1.9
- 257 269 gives 0.3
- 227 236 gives 1.1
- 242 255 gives 0.5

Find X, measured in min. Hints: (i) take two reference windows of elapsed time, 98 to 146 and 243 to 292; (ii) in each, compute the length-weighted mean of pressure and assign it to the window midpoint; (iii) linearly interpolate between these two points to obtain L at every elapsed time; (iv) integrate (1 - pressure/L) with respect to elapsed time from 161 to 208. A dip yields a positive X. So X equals 4.18 min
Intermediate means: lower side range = 44.9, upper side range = 51.1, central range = 43.4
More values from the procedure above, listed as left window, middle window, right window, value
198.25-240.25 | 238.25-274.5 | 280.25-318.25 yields 1.30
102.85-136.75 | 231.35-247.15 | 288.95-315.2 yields 2.66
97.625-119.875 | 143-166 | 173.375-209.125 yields 1.73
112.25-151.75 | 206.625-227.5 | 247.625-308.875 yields 2.01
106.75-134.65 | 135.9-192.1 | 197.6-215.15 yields 3.31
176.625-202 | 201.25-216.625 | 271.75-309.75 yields 0.56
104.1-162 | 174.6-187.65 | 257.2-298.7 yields 0.89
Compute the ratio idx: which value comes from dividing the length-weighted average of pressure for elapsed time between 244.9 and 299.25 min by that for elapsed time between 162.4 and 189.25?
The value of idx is 1.23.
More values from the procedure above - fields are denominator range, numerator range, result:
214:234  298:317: 1.50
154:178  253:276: 1.25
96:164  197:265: 1.07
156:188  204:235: 1.08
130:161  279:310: 1.36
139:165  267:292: 1.22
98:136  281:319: 1.36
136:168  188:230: 1.08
